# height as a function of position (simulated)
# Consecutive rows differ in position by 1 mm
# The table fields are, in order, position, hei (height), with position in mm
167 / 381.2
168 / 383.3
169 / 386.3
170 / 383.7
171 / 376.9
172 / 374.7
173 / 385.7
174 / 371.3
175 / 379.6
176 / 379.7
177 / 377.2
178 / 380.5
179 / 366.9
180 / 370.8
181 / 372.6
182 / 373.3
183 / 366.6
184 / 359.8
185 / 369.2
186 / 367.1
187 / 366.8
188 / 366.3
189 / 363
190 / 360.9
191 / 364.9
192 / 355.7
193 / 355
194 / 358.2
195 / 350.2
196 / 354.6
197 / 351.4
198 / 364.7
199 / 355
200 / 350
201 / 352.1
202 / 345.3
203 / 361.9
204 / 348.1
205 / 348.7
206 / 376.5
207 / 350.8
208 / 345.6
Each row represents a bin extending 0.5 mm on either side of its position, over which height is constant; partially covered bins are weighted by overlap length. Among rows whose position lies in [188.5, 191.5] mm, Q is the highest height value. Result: 364.9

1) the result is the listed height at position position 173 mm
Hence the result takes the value 385.7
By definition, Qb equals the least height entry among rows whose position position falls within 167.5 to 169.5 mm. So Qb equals 383.3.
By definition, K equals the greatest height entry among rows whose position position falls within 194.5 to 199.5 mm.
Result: 364.7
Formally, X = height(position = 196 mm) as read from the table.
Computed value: 354.6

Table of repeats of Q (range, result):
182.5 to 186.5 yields 369.2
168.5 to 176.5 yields 386.3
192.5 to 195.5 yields 358.2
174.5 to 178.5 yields 380.5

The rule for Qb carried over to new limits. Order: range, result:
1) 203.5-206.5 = 348.1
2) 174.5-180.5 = 366.9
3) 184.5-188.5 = 366.3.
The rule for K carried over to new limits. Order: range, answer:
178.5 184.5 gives 373.3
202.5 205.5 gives 361.9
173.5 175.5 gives 379.6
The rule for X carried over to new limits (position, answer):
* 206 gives 376.5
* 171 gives 376.9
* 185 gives 369.2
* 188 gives 366.3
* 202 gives 345.3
